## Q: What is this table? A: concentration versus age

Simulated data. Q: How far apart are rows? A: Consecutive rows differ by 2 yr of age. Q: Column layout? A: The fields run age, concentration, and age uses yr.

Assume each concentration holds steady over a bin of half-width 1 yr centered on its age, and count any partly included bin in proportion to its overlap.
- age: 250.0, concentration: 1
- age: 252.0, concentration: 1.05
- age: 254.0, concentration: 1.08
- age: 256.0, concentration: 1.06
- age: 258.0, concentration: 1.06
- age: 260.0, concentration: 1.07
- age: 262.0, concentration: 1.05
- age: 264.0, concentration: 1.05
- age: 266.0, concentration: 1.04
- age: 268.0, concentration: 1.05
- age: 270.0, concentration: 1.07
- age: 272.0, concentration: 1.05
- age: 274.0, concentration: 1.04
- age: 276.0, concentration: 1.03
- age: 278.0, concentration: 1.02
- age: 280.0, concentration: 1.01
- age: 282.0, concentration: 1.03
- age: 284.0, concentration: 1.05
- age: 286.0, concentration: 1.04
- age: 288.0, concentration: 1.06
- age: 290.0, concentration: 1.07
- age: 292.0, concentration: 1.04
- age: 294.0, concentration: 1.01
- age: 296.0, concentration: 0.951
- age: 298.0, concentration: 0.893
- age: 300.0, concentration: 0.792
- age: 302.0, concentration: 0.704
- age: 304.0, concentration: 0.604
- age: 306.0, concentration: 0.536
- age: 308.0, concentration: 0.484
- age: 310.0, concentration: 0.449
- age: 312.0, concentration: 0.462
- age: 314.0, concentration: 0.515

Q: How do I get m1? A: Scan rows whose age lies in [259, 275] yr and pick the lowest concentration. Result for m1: 1.04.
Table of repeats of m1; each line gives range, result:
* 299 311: 0.449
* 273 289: 1.01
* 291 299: 0.893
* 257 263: 1.05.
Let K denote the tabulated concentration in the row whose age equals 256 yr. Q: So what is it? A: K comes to 1.06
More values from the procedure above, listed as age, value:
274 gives 1.04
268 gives 1.05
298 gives 0.893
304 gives 0.604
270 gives 1.07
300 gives 0.792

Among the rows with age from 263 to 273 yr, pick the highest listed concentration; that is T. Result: 1.07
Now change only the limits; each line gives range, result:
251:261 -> 1.08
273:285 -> 1.05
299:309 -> 0.792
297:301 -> 0.893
